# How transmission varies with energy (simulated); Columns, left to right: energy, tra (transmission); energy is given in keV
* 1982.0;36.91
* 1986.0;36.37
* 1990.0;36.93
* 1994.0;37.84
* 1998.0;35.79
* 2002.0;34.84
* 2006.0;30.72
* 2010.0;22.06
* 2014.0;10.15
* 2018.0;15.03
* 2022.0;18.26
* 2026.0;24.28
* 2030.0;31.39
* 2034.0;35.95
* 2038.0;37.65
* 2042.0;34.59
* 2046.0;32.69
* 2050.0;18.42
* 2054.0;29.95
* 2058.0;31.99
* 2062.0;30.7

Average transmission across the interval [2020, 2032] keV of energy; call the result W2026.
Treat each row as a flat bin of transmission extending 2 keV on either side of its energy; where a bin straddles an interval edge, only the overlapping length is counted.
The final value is 24.6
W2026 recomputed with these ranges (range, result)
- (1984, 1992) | 36.6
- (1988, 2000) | 36.9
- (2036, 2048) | 35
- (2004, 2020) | 19.5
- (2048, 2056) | 24.2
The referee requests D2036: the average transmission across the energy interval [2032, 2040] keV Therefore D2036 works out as 36.8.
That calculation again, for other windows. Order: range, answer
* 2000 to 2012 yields 29.2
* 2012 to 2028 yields 16.9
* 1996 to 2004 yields 35.3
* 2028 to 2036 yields 33.7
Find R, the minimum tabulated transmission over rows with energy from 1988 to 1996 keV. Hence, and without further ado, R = 36.93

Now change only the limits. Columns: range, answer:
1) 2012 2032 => 10.15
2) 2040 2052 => 18.42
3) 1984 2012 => 22.06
